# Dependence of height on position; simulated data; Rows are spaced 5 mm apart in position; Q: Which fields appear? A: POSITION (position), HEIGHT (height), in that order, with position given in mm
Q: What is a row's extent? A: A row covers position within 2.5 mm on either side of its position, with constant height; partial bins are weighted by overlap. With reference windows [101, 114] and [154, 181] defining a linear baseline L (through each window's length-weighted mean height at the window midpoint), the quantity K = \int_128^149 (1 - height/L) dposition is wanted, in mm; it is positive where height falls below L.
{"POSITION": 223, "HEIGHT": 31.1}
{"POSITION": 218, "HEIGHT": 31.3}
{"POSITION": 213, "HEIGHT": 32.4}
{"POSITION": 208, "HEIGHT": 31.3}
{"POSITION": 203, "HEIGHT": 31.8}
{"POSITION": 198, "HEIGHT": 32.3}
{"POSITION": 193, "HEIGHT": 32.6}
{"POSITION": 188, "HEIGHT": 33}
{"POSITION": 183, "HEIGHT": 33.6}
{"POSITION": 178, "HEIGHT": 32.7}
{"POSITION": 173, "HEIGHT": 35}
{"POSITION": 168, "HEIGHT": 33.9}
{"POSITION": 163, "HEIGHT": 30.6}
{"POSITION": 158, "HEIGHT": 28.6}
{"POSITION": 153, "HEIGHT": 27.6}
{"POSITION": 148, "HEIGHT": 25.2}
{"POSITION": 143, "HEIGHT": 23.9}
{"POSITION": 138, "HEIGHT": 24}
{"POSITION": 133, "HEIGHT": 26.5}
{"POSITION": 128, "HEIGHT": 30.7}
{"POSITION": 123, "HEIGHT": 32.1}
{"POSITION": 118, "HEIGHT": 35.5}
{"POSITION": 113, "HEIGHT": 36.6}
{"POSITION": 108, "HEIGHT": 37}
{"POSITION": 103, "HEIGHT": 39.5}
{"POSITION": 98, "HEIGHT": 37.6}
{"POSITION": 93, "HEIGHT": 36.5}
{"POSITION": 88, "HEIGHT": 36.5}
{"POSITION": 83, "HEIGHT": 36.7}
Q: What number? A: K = 5.6 mm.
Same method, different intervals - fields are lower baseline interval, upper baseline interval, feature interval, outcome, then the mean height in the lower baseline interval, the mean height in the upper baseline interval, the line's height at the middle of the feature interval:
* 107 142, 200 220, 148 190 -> 0.0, 31.2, 31.7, 31.5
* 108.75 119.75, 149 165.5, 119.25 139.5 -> 2.8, 36.2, 28.6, 33.5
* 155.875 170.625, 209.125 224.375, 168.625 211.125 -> -2.0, 31.1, 31.6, 31.4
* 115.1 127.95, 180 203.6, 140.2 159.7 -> 4.1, 33.3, 32.7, 33.1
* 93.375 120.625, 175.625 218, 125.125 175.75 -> 8.9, 37.2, 32.4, 34.9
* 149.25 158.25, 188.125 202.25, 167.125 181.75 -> -1.9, 27.6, 32.5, 30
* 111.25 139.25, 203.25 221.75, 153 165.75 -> 0.8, 31.1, 31.6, 31.3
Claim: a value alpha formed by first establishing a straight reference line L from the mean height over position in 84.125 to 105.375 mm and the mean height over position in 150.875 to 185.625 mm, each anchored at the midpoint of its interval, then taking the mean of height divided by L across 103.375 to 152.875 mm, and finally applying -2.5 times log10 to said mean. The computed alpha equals 0.152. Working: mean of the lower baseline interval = 37.5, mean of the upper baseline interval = 31.8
